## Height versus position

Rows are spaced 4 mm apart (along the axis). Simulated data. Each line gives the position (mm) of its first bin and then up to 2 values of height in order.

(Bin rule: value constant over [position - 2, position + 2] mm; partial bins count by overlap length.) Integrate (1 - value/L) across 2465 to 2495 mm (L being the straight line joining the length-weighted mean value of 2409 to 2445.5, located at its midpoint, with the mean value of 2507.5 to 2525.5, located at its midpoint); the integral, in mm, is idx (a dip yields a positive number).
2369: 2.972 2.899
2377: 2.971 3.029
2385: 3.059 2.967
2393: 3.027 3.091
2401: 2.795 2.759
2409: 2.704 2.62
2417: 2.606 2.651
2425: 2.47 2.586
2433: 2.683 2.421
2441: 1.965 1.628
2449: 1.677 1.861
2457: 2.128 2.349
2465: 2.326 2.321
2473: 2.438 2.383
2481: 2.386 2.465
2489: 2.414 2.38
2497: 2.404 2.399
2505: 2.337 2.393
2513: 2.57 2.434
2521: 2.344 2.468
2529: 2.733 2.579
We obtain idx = 0.6 mm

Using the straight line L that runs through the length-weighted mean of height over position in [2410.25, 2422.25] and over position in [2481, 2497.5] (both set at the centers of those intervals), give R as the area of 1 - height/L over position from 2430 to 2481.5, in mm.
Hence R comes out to 6.4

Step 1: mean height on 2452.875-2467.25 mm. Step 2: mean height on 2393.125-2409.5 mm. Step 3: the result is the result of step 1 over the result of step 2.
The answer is 0.8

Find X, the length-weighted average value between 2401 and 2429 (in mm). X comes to 2.64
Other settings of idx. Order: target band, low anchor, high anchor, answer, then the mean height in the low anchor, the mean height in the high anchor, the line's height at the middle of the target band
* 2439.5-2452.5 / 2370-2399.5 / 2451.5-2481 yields 3.7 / 3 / 2.27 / 2.45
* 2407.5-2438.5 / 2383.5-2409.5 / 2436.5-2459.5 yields -2.5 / 2.92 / 1.92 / 2.41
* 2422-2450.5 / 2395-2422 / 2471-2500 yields 4.4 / 2.75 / 2.41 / 2.63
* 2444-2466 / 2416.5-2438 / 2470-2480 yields 4.2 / 2.57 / 2.4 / 2.47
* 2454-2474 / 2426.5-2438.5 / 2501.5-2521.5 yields 1.8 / 2.57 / 2.42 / 2.51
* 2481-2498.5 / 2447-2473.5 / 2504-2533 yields -0.8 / 2.14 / 2.48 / 2.31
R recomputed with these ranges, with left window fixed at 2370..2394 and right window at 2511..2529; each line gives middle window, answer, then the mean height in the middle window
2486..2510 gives 1.6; 2.39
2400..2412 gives 0.7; 2.74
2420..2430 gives 1.0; 2.56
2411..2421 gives 0.9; 2.62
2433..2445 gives 2.6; 2.18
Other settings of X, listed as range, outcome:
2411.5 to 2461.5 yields 2.27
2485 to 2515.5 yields 2.42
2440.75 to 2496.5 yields 2.21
